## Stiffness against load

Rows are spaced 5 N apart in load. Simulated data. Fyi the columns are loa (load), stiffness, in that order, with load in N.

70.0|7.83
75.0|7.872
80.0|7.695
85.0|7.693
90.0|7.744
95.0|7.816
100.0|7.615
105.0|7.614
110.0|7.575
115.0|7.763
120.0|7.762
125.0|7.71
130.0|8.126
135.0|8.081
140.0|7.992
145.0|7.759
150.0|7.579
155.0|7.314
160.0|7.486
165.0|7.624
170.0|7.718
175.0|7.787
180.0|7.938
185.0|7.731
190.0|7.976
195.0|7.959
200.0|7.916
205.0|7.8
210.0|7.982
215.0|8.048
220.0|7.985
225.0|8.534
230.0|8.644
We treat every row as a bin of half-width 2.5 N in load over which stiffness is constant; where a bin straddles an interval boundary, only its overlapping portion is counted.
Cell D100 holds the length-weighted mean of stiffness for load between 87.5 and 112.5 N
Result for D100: 7.67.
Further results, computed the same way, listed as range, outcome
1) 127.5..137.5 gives 8.1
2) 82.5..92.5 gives 7.72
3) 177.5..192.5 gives 7.88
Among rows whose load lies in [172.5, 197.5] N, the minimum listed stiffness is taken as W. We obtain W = 7.731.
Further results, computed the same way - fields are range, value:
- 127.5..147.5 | 7.759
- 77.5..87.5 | 7.693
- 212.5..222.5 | 7.985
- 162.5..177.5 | 7.624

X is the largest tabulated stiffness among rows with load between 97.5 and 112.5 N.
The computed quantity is 7.615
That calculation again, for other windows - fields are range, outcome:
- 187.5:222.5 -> 8.048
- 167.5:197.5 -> 7.976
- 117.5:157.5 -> 8.126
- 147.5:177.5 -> 7.787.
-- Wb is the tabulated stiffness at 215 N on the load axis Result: 8.048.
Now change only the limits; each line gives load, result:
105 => 7.614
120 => 7.762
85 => 7.693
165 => 7.624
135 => 8.081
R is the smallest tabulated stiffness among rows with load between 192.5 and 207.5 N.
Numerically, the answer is 7.8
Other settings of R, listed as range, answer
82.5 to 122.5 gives 7.575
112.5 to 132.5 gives 7.71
